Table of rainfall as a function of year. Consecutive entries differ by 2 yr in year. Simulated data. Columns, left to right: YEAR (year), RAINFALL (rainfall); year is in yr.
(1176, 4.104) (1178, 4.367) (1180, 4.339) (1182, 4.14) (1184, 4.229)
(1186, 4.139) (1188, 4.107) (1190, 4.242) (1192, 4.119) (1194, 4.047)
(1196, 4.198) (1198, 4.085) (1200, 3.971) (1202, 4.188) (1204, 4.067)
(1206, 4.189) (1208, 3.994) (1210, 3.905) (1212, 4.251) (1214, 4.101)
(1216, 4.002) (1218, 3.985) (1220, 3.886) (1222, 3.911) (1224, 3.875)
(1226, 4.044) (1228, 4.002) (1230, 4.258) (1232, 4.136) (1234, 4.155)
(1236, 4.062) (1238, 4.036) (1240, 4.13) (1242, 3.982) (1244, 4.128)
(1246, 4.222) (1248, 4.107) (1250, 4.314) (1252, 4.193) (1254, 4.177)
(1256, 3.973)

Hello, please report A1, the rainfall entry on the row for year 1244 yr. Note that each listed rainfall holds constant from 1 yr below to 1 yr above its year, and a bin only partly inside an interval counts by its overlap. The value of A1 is 4.128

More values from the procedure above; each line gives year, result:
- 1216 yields 4.002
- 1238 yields 4.036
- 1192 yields 4.119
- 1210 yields 3.905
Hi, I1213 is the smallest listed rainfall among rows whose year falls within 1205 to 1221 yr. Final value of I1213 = 3.886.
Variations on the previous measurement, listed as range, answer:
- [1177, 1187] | 4.139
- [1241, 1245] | 3.982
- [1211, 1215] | 4.101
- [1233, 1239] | 4.036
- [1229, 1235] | 4.136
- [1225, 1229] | 4.002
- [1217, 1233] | 3.875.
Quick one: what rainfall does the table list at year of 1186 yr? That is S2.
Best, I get 4.139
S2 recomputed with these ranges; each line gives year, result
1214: 4.101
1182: 4.14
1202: 4.188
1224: 3.875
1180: 4.339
